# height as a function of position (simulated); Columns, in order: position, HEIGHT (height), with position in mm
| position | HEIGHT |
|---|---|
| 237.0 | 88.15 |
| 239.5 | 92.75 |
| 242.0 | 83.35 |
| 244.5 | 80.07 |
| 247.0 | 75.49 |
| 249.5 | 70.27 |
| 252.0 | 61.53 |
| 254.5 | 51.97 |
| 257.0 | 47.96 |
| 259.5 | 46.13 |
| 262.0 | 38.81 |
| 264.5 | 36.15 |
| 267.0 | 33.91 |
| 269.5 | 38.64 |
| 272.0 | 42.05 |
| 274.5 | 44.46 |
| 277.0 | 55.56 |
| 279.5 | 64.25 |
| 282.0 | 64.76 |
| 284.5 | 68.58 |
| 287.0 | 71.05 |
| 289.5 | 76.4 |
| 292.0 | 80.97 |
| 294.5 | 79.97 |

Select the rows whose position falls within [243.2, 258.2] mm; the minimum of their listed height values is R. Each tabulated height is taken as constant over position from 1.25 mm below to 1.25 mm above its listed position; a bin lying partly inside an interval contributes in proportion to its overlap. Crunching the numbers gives 47.96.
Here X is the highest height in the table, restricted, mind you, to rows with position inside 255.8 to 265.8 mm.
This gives 47.96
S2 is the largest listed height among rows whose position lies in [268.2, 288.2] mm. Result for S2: 71.05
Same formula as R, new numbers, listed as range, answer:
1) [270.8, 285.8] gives 42.05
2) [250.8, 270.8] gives 33.91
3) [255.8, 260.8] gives 46.13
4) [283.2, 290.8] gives 68.58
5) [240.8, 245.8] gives 80.07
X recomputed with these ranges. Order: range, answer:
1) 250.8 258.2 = 61.53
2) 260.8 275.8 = 44.46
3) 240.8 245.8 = 83.35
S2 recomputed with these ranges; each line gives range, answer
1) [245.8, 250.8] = 75.49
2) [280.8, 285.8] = 68.58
